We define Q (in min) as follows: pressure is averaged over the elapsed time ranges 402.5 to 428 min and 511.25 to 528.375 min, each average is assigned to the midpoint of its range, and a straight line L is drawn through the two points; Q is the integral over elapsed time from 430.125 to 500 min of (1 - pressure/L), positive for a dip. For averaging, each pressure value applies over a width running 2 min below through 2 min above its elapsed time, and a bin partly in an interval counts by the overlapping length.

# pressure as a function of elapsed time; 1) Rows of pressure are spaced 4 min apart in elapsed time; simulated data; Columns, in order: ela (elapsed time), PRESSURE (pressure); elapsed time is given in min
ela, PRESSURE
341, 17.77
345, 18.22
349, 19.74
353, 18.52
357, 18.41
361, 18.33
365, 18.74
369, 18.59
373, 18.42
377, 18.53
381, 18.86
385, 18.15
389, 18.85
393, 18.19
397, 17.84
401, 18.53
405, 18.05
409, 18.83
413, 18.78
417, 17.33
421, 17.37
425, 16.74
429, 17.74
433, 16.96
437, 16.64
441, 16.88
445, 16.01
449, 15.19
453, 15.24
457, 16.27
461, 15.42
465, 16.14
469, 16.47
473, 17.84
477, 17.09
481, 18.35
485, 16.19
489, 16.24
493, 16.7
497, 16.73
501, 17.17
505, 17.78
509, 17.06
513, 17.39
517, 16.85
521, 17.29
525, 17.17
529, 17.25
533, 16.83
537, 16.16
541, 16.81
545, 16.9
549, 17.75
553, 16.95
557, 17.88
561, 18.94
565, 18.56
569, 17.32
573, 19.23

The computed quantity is 4.0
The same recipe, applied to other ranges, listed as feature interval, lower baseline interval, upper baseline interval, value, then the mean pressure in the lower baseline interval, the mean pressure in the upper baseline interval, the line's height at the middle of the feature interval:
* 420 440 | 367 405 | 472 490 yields 0.9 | 18.4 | 17.2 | 17.8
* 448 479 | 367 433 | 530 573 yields 2.8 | 18.1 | 17.5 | 17.9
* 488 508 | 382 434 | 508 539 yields 0.3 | 18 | 17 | 17.2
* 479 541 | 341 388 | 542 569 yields 3.3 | 18.6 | 17.8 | 17.9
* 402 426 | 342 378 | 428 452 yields -1.1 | 18.6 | 16.5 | 17.2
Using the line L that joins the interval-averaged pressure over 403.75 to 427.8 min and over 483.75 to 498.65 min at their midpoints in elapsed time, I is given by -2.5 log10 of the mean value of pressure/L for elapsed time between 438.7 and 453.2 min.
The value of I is 0.09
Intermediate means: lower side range 17.8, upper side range 16.5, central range 15.9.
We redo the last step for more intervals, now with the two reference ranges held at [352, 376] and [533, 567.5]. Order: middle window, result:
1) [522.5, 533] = 0.03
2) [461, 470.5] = 0.12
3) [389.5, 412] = 0.00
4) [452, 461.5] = 0.15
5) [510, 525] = 0.03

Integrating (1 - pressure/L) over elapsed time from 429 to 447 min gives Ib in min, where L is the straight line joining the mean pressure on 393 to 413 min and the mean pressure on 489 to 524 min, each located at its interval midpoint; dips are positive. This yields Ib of 1.18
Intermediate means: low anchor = 18.3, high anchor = 17.1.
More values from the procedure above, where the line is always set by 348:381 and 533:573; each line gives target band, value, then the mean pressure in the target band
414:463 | 4.52 min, 16.5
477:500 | 1.33 min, 16.9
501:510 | 0.20 min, 17.4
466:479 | 0.68 min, 17.1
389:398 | 0.12 min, 18.2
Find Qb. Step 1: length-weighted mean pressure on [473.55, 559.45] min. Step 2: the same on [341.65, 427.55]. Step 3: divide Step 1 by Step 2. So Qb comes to 0.9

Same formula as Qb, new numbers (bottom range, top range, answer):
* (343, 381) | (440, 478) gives 0.87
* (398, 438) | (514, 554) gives 0.96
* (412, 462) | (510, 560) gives 1.03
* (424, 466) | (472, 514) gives 1.05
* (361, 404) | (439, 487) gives 0.89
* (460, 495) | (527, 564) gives 1.03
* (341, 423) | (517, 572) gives 0.94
